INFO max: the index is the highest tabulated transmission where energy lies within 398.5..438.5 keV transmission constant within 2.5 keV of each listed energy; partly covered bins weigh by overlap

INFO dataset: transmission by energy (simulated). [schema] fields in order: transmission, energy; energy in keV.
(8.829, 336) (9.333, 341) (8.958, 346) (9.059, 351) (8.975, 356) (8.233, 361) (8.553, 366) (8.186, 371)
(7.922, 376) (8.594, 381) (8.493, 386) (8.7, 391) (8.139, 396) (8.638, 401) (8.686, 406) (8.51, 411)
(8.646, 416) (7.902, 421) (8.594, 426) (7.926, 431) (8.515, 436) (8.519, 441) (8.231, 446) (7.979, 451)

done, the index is 8.686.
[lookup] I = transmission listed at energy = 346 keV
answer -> 8.958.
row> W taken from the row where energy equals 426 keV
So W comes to 8.594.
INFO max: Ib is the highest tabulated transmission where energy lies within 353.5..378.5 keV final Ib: 8.975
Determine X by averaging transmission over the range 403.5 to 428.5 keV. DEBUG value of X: 8.47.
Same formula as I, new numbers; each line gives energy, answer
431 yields 7.926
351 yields 9.059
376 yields 7.922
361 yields 8.233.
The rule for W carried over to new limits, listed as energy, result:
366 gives 8.553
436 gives 8.515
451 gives 7.979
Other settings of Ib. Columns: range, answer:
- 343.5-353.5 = 9.059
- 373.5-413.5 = 8.7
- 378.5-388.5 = 8.594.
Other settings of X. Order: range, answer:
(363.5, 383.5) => 8.31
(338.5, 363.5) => 8.91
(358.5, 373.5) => 8.32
